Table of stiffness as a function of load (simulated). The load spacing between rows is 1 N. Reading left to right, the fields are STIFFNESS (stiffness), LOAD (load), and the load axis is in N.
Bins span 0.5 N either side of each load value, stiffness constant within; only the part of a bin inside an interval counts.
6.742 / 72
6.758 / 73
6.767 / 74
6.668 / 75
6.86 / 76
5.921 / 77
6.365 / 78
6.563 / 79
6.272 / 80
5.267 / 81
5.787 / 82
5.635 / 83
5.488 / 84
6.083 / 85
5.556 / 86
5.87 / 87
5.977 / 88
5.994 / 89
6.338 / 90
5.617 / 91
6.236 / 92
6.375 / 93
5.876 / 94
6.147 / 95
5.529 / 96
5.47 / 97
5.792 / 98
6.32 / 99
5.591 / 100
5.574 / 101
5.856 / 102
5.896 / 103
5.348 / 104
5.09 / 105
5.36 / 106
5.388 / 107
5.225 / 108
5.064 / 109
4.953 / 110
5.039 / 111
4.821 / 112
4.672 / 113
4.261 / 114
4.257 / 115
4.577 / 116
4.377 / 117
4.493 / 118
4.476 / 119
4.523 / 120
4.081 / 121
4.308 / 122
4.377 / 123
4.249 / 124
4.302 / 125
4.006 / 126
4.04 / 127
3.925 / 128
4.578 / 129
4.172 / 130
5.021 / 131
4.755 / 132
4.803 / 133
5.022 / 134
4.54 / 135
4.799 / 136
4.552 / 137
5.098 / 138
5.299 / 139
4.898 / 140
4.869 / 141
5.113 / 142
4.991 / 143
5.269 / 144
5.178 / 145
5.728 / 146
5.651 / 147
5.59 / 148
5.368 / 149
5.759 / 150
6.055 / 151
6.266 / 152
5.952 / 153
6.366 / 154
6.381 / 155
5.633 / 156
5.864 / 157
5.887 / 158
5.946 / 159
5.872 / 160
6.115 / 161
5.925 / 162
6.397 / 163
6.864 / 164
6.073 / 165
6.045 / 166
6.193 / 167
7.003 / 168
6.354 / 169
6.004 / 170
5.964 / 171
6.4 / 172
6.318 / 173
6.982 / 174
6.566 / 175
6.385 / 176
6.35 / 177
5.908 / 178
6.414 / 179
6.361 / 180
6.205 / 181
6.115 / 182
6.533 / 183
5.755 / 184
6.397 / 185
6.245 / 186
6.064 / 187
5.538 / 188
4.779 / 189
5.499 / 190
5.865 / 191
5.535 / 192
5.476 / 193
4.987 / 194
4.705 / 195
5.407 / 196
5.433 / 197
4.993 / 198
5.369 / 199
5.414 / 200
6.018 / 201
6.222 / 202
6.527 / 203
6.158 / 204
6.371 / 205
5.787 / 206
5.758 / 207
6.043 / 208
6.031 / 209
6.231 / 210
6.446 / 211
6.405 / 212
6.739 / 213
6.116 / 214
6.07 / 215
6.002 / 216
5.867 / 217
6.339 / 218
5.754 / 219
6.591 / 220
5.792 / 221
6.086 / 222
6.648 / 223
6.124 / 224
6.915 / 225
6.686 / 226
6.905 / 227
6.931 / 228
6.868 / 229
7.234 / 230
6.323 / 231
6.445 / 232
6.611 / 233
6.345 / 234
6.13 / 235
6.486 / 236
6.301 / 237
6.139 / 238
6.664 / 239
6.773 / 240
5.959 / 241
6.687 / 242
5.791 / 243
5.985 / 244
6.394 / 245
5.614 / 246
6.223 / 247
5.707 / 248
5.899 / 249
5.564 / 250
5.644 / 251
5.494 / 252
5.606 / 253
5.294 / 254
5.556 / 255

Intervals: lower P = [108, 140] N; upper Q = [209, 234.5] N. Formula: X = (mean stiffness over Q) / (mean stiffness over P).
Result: 1.4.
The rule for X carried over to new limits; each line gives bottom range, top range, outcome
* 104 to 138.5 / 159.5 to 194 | 1.32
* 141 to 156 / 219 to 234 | 1.16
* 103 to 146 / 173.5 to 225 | 1.26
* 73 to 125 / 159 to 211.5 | 1.10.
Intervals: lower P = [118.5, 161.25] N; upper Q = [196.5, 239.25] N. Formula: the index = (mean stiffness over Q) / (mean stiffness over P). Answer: 1.22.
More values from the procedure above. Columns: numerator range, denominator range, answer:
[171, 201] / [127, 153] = 1.15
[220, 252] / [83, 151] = 1.23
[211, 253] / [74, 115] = 1.10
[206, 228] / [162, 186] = 0.99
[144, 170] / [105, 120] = 1.25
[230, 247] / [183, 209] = 1.10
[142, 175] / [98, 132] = 1.25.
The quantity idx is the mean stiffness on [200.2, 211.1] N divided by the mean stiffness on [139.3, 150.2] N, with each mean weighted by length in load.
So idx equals 1.15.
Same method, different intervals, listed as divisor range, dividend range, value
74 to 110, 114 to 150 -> 0.81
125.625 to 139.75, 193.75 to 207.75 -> 1.23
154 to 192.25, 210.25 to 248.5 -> 1.03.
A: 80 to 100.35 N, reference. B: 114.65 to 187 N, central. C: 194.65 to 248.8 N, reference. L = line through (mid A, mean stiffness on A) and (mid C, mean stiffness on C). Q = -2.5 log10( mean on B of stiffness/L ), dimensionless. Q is 0.098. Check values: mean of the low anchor 5.86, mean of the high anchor 6.18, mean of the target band 5.49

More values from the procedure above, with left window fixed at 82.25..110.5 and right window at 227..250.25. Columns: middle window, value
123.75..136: 0.292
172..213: 0.030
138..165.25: 0.039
